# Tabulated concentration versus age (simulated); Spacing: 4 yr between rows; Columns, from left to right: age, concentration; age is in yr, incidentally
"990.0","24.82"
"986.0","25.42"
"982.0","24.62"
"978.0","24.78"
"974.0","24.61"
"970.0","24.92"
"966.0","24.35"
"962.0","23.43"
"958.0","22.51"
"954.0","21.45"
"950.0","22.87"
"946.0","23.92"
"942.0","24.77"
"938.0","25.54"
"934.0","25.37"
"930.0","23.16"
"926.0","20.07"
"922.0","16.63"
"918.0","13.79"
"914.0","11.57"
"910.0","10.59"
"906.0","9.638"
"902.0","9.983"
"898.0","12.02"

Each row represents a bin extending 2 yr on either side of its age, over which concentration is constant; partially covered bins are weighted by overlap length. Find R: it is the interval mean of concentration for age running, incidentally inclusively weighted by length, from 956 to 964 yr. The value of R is 23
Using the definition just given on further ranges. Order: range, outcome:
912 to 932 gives 17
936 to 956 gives 23.7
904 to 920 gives 11.4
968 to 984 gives 24.7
